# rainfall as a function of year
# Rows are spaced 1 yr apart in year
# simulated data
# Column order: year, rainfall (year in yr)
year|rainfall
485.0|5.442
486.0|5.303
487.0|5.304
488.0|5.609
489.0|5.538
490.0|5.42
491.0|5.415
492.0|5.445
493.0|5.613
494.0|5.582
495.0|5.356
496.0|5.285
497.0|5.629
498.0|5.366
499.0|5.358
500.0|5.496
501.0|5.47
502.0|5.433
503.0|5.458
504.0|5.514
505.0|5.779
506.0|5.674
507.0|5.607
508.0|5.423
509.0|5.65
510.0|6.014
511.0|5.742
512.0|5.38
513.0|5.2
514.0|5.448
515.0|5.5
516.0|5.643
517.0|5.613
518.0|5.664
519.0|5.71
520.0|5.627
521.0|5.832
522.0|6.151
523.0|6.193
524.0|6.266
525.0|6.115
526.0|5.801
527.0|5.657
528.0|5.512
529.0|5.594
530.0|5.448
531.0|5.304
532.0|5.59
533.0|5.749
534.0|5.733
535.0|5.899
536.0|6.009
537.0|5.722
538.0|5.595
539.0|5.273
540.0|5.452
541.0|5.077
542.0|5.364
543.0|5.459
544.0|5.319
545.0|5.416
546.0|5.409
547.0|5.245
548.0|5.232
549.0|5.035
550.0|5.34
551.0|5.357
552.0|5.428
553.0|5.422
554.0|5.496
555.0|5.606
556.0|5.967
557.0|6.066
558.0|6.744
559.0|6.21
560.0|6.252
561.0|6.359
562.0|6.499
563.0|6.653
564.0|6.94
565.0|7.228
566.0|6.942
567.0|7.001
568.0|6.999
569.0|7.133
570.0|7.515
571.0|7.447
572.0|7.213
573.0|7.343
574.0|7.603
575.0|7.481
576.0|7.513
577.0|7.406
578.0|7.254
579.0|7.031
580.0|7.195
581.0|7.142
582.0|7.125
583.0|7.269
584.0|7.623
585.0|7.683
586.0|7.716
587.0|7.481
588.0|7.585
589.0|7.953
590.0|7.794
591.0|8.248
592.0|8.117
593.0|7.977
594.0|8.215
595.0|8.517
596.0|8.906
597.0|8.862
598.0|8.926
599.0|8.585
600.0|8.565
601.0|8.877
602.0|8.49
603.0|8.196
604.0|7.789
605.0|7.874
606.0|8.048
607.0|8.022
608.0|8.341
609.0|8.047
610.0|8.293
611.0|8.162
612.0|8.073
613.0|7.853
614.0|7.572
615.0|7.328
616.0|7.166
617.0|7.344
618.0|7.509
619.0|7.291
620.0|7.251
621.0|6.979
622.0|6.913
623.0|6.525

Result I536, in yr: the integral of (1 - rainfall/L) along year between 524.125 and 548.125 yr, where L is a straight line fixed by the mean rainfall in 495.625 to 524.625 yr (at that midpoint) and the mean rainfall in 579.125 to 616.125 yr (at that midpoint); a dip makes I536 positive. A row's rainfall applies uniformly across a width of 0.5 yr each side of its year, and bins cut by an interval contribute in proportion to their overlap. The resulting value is 2.9 yr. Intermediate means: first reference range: 5.63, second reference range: 7.99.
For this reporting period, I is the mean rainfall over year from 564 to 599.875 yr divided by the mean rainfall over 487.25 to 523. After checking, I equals 1.38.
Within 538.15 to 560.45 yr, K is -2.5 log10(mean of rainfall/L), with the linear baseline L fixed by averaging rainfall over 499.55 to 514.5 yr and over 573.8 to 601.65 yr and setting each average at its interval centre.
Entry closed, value 0.22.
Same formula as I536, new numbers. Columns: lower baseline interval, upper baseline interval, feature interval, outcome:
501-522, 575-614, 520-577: 4.9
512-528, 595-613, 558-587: 0.9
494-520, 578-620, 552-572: 1.2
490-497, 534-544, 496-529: -0.9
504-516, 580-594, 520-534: 0.6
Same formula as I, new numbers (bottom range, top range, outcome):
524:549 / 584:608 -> 1.48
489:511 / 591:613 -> 1.50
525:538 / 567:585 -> 1.29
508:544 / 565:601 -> 1.36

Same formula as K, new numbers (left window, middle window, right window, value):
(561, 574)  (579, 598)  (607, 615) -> -0.05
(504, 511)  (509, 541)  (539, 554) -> -0.03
